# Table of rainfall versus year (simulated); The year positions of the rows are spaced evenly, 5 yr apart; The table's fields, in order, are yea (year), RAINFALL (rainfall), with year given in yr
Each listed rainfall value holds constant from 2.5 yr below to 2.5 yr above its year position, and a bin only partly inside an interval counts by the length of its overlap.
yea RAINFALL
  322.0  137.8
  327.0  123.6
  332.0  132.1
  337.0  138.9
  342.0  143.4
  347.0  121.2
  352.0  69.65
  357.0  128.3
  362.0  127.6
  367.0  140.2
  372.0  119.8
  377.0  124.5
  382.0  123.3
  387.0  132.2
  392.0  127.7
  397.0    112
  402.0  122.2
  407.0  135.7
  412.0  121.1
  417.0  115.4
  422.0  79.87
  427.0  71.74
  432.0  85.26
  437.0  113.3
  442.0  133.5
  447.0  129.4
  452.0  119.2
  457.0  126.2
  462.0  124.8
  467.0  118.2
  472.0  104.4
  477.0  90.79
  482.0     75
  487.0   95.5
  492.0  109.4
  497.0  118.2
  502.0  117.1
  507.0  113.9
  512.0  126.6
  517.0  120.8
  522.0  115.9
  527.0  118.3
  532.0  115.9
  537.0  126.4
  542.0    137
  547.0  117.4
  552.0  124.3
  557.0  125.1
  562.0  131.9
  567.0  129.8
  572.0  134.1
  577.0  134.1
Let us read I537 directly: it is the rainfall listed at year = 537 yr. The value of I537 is 126.4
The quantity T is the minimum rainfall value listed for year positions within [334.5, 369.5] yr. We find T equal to 69.65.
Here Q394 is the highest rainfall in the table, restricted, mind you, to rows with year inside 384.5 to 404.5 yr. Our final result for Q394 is 132.2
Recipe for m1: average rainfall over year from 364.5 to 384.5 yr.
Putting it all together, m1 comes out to 127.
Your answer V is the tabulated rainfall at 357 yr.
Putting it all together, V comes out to 128.3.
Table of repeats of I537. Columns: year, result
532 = 115.9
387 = 132.2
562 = 131.9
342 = 143.4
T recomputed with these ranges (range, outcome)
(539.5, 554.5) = 117.4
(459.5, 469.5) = 118.2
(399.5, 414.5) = 121.1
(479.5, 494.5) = 75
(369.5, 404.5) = 112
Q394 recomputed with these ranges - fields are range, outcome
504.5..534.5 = 126.6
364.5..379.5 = 140.2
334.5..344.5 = 143.4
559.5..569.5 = 131.9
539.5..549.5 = 137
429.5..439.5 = 113.3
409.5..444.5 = 133.5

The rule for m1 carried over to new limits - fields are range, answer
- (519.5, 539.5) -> 119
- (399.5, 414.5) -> 126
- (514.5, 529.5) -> 118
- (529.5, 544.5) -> 126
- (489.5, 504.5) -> 115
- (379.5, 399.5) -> 124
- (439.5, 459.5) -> 127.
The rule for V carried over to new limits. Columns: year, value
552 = 124.3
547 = 117.4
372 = 119.8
